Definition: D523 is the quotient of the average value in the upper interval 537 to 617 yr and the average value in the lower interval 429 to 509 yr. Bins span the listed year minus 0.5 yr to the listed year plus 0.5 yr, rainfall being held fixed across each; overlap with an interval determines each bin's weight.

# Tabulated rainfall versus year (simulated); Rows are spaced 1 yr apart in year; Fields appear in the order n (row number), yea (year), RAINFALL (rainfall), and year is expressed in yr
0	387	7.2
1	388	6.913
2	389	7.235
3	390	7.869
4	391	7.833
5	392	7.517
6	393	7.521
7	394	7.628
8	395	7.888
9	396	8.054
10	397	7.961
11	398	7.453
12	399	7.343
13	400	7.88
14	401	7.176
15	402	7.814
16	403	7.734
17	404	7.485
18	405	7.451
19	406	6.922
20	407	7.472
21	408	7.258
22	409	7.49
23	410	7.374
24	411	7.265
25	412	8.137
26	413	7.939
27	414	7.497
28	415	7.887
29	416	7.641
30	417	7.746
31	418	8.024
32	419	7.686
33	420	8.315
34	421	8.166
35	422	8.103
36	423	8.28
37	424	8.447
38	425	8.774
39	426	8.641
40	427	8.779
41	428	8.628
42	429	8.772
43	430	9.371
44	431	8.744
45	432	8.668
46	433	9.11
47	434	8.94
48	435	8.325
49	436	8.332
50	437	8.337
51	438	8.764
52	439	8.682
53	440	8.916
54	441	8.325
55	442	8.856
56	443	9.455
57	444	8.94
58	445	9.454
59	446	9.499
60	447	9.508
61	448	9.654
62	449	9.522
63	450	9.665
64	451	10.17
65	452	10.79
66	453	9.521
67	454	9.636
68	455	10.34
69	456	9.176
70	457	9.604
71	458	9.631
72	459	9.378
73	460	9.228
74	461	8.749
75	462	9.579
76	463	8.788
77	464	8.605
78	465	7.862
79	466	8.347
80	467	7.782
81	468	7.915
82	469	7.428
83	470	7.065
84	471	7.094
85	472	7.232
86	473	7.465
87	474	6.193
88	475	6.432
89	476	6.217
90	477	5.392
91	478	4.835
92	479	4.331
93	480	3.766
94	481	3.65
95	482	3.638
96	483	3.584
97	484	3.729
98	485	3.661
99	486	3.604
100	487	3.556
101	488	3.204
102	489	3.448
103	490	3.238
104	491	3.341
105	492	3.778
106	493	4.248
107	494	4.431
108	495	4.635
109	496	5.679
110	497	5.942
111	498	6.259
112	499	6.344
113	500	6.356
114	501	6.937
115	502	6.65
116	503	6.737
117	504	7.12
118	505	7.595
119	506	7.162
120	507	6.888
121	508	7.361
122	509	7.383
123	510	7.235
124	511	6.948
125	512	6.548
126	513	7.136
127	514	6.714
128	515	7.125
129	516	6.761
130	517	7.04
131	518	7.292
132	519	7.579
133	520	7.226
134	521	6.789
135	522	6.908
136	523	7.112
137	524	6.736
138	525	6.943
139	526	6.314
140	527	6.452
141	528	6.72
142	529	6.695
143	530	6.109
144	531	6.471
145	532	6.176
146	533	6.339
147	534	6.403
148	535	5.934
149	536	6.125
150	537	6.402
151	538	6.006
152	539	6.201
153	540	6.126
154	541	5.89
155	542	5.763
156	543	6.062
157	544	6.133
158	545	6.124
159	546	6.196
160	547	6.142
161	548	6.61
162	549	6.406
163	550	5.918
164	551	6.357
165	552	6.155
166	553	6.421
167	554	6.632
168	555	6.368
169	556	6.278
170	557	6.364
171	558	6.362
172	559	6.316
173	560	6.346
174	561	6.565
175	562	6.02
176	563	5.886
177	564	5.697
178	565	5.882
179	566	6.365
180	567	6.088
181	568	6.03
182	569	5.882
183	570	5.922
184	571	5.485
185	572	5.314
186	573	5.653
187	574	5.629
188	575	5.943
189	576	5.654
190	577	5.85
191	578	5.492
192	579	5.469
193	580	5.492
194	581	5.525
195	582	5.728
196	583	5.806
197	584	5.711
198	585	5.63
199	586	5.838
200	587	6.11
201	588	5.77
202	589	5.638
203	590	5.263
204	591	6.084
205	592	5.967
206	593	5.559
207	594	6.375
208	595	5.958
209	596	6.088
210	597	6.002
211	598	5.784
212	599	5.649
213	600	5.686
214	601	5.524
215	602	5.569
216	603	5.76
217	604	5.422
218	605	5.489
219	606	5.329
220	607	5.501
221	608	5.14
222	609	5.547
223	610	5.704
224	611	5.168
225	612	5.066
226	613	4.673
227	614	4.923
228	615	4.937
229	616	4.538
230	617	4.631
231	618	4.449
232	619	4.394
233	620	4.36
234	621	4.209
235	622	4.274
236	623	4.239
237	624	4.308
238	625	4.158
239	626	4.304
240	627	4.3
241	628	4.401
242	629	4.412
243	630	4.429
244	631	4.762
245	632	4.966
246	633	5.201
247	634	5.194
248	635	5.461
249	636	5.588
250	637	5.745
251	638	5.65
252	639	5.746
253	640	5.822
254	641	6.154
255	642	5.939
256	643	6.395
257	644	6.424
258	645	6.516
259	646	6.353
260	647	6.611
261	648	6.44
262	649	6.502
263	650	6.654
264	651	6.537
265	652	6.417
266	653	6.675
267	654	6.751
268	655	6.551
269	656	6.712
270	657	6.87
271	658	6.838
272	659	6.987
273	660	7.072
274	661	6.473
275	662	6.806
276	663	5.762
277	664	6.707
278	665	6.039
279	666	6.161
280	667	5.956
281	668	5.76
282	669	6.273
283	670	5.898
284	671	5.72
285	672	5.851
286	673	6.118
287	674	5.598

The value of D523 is 0.8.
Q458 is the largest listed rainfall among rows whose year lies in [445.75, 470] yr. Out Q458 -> 10.79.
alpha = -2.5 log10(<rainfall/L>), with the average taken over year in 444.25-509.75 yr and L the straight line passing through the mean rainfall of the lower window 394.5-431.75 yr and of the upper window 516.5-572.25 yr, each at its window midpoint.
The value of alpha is 0.05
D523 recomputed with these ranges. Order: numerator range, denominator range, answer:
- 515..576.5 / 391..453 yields 0.76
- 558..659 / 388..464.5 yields 0.67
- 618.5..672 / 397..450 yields 0.69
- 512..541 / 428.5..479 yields 0.78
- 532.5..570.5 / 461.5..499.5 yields 1.11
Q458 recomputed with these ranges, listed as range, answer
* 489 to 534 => 7.595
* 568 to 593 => 6.11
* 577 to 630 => 6.375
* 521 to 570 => 7.112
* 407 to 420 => 8.315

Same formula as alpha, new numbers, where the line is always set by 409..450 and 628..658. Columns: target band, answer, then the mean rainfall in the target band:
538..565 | 0.14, 6.2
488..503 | 0.46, 5.08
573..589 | 0.18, 5.71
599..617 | 0.21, 5.28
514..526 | 0.07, 7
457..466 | -0.10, 8.98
